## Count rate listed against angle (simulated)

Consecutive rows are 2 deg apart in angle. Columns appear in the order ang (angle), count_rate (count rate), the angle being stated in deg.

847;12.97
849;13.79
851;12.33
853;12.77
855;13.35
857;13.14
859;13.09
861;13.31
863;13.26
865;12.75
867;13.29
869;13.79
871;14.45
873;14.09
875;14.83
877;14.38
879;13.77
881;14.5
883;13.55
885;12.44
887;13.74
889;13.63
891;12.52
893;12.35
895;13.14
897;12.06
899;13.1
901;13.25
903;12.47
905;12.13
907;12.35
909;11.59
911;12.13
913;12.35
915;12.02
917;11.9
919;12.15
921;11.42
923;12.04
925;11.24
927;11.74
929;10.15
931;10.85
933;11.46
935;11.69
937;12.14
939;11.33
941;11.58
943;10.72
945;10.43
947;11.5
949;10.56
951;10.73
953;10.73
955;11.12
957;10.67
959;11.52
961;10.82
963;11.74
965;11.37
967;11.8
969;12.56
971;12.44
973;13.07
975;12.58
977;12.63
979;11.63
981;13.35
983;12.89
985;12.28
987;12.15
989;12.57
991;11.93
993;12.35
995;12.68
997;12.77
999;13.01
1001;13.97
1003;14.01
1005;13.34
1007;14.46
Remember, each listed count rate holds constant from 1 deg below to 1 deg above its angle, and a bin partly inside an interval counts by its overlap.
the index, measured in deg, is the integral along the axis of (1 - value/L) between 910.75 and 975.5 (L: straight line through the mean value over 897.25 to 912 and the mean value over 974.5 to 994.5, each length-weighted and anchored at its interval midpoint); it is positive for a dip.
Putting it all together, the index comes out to 4.73 deg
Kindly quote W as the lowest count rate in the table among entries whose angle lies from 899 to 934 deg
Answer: 10.15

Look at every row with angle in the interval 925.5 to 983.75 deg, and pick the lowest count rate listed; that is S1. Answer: 10.15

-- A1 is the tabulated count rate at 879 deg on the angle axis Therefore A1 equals 13.77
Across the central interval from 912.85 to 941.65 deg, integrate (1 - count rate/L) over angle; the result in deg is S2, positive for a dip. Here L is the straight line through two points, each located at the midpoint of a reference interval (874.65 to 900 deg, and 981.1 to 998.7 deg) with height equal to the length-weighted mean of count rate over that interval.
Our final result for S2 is 3.19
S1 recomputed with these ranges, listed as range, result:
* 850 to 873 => 12.33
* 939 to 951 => 10.43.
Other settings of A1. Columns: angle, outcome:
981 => 13.35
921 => 11.42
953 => 10.73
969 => 12.56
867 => 13.29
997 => 12.77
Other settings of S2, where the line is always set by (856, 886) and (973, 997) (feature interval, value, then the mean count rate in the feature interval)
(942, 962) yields 3.0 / 10.9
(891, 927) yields 2.9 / 12.2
